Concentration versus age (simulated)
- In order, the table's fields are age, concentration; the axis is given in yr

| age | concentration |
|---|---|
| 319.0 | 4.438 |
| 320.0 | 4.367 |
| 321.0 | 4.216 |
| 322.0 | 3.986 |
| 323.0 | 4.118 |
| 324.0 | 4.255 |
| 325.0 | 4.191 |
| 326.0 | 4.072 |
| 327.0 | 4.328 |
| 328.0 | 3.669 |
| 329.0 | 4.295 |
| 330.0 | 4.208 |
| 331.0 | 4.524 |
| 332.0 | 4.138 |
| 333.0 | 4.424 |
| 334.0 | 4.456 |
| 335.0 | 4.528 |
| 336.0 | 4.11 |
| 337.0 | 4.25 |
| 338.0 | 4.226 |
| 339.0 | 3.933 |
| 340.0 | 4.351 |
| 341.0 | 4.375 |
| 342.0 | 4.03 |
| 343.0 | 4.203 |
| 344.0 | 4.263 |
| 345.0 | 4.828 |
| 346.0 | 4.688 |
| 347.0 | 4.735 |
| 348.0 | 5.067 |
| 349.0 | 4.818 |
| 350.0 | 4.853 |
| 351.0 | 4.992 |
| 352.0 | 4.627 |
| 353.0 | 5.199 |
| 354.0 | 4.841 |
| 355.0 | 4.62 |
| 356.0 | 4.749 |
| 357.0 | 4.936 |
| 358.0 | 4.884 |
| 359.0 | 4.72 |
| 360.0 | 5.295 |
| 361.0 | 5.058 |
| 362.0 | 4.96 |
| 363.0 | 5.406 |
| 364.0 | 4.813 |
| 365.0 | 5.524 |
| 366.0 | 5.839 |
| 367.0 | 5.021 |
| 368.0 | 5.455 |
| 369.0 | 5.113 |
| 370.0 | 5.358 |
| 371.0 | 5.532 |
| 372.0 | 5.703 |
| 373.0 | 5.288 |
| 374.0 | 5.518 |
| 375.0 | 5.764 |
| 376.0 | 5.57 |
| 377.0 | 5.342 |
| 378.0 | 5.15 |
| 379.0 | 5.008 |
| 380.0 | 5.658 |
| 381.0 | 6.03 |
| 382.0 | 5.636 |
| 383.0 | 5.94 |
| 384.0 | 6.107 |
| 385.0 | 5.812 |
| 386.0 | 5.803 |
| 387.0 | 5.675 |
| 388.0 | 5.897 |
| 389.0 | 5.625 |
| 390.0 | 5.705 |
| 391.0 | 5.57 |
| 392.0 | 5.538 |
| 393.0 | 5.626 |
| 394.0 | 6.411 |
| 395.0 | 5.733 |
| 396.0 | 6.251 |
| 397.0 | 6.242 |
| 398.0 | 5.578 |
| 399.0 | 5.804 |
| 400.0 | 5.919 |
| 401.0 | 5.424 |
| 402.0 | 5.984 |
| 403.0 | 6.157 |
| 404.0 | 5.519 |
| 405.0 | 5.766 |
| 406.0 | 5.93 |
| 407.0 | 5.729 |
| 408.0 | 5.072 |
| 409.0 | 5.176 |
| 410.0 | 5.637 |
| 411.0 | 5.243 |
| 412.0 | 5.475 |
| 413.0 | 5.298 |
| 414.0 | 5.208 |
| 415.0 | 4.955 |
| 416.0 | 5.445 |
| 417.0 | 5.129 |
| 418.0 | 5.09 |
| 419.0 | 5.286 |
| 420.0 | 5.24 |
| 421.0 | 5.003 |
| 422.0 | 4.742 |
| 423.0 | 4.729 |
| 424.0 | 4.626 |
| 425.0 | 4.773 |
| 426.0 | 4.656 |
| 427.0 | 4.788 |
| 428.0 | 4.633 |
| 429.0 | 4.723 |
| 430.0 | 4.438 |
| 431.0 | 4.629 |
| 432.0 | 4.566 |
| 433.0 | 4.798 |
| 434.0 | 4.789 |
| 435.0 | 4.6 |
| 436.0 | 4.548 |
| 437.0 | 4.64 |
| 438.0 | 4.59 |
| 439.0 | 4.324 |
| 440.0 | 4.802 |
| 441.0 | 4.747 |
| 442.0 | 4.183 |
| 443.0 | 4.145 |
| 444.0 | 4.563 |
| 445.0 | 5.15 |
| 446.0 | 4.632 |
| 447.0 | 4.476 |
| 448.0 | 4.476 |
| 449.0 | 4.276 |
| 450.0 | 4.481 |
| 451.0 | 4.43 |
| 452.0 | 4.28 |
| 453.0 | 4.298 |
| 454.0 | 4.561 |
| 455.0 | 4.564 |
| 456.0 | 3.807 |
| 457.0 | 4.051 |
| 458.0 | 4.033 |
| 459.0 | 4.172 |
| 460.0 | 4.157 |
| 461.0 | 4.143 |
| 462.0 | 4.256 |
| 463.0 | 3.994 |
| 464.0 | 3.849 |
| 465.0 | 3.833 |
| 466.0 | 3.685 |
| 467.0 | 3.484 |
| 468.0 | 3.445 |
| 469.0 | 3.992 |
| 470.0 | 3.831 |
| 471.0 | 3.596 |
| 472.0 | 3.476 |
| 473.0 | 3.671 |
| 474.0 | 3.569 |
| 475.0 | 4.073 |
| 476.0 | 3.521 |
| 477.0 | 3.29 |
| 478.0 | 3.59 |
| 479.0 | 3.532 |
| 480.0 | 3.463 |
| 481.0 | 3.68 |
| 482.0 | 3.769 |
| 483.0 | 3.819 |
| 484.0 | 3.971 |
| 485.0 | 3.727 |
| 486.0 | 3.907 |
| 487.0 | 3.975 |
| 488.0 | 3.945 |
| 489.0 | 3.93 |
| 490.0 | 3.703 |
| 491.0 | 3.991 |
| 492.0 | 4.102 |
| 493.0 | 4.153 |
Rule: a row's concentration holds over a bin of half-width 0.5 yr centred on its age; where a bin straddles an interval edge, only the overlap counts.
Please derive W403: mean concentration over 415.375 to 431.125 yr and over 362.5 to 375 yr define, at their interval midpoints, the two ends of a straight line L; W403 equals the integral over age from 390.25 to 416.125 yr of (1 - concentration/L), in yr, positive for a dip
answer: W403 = -2.9 yr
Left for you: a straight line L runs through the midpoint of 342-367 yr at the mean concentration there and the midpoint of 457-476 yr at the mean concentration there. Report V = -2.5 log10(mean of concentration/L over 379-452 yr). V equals -0.20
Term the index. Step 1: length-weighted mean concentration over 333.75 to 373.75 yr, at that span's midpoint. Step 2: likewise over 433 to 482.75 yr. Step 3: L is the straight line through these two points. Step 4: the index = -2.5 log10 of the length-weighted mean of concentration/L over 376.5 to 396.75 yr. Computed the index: -0.24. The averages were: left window 4.85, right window 4.12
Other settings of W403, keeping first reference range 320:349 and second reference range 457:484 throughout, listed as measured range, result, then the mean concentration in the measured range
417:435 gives -3.9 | 4.8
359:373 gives -3.7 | 5.29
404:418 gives -4.8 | 5.38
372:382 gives -3.3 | 5.5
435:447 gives -2.1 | 4.57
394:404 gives -4.6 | 5.91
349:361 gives -1.9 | 4.89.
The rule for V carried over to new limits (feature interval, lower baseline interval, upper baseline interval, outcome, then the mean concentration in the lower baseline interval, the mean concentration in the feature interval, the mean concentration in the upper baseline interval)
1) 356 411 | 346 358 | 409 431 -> -0.13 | 4.85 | 5.55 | 5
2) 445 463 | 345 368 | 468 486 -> -0.10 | 4.99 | 4.31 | 3.68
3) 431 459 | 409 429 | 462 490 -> -0.01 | 5.05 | 4.47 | 3.74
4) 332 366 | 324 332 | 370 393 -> 0.01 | 4.19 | 4.7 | 5.62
